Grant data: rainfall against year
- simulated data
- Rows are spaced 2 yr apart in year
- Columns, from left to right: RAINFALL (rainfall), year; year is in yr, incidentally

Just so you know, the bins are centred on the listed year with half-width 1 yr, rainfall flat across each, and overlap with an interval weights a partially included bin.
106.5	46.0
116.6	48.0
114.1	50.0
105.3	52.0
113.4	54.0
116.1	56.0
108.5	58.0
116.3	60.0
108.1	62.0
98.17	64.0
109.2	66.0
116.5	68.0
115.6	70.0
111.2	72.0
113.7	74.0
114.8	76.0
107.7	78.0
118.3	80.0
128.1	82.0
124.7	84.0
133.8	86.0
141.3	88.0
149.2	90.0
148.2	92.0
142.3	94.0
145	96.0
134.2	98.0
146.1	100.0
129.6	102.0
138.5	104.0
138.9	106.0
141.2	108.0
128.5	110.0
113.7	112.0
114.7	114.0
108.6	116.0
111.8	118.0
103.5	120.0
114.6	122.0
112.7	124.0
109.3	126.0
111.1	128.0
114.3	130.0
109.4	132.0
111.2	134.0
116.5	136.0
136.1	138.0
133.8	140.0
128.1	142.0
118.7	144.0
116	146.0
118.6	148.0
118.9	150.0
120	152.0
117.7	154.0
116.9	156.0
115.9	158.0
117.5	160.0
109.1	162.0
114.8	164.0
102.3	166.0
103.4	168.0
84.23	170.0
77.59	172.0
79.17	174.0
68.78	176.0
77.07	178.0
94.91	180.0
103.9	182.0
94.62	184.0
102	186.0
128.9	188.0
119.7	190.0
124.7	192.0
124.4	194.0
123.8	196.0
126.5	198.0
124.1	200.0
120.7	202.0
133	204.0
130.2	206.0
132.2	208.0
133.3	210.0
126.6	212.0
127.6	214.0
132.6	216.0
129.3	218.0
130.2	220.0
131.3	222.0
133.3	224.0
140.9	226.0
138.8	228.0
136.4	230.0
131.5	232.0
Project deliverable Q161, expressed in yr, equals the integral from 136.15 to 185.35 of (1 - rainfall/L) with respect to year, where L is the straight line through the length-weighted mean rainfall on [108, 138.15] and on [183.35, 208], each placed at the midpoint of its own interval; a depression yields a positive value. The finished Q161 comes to 4.6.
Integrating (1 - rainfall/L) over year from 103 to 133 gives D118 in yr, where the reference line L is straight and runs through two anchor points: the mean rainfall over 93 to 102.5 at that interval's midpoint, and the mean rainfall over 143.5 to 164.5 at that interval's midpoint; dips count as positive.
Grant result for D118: 3.1 yr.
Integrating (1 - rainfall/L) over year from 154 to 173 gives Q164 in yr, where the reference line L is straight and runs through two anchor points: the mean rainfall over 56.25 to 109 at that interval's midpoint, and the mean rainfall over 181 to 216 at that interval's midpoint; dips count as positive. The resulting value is 2.80 yr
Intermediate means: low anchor 126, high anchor 122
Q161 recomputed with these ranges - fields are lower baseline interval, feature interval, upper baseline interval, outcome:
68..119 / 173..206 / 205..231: 5.4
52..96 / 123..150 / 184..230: 1.3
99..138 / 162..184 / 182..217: 5.5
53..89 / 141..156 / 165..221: -0.7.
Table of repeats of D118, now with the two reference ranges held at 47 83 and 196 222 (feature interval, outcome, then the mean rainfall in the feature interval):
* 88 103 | -3.33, 142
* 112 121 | 0.64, 110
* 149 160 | 0.44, 118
